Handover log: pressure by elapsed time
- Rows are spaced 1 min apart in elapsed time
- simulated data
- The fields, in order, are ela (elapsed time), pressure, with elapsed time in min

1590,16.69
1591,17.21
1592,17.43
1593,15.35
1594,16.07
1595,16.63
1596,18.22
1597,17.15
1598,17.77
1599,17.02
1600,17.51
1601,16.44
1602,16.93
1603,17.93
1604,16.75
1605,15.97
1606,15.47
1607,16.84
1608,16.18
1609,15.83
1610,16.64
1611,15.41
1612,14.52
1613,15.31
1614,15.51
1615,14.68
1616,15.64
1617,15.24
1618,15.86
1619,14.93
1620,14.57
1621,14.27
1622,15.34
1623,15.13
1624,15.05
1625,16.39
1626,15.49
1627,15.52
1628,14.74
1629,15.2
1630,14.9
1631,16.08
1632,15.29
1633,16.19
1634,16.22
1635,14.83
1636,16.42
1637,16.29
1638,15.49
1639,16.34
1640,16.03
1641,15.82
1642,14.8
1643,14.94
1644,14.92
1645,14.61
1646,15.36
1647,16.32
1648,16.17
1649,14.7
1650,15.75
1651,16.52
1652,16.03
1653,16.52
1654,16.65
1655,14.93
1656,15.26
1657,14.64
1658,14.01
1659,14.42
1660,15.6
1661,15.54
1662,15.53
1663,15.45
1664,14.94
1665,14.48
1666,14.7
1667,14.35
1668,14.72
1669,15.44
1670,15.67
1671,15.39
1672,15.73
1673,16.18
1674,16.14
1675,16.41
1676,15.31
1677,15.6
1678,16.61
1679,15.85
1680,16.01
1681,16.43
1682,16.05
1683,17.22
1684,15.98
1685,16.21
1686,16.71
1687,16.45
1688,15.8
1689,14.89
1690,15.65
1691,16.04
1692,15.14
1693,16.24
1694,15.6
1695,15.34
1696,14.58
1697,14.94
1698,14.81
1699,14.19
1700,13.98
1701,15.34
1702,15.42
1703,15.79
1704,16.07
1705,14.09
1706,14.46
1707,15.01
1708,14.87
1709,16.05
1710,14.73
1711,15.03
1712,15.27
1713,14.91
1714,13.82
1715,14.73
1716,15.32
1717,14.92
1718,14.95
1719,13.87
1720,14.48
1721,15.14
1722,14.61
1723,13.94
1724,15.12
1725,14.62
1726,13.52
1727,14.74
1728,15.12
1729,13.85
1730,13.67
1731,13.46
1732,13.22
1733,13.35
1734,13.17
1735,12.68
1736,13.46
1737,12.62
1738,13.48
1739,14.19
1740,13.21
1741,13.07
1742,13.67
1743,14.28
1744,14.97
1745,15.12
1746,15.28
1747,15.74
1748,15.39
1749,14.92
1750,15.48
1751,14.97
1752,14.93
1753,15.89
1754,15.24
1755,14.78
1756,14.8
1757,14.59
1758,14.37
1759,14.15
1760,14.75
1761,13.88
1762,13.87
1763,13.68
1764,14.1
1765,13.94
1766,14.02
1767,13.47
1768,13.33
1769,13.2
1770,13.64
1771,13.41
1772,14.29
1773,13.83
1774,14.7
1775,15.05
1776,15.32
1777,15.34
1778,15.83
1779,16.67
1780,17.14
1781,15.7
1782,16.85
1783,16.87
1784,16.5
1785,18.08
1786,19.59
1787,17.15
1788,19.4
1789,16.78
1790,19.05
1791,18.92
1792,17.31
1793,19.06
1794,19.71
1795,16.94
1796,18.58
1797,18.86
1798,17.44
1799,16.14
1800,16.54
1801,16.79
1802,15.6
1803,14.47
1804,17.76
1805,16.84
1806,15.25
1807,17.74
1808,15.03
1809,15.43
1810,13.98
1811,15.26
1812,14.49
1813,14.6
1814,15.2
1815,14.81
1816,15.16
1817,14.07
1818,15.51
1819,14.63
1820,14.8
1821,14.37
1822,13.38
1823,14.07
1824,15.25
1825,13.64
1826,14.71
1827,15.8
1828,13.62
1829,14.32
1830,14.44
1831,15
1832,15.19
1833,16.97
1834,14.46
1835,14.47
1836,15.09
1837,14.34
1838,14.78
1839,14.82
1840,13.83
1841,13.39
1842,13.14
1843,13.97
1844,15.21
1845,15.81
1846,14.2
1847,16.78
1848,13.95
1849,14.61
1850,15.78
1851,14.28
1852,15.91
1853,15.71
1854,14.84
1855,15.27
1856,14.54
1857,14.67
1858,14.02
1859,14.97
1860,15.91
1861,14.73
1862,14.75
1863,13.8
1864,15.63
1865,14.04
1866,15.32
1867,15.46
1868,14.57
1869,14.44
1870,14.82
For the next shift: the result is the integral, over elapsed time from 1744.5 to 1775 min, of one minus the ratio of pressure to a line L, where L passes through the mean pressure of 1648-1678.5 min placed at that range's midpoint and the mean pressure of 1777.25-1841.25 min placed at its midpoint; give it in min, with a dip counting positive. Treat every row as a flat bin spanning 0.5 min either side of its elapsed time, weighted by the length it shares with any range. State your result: 2.5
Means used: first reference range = 15.5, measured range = 14.5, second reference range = 15.9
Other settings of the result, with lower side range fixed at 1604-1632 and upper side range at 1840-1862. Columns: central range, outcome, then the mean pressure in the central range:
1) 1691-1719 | 0.4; 15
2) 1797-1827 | -0.8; 15.3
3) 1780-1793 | -2.4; 17.7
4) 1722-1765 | 2.4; 14.3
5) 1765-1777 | 0.8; 14.1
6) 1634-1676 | -0.3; 15.5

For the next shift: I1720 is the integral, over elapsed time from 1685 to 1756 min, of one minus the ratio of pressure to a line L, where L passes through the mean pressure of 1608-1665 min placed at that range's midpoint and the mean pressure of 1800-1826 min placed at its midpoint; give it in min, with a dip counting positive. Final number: 2.6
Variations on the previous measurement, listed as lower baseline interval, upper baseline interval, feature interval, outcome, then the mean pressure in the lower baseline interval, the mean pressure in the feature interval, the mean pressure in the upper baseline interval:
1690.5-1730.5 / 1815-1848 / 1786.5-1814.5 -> -4.0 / 14.9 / 16.8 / 14.7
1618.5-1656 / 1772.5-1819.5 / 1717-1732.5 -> 1.7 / 15.5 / 14.3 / 16.4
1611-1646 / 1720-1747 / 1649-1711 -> -3.2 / 15.4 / 15.5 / 14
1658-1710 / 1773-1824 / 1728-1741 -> 2.0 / 15.5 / 13.4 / 16.3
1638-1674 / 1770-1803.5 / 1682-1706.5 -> 0.5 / 15.4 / 15.5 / 16.7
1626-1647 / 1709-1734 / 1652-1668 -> 0.1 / 15.5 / 15.1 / 14.4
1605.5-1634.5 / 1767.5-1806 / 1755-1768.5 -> 1.9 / 15.5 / 14.1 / 16.5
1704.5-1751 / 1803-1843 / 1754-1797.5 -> -3.6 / 14.4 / 15.8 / 14.8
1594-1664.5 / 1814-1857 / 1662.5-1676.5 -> 0.2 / 15.7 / 15.4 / 14.7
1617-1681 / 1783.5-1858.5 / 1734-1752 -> 1.5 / 15.5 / 14.3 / 15.6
